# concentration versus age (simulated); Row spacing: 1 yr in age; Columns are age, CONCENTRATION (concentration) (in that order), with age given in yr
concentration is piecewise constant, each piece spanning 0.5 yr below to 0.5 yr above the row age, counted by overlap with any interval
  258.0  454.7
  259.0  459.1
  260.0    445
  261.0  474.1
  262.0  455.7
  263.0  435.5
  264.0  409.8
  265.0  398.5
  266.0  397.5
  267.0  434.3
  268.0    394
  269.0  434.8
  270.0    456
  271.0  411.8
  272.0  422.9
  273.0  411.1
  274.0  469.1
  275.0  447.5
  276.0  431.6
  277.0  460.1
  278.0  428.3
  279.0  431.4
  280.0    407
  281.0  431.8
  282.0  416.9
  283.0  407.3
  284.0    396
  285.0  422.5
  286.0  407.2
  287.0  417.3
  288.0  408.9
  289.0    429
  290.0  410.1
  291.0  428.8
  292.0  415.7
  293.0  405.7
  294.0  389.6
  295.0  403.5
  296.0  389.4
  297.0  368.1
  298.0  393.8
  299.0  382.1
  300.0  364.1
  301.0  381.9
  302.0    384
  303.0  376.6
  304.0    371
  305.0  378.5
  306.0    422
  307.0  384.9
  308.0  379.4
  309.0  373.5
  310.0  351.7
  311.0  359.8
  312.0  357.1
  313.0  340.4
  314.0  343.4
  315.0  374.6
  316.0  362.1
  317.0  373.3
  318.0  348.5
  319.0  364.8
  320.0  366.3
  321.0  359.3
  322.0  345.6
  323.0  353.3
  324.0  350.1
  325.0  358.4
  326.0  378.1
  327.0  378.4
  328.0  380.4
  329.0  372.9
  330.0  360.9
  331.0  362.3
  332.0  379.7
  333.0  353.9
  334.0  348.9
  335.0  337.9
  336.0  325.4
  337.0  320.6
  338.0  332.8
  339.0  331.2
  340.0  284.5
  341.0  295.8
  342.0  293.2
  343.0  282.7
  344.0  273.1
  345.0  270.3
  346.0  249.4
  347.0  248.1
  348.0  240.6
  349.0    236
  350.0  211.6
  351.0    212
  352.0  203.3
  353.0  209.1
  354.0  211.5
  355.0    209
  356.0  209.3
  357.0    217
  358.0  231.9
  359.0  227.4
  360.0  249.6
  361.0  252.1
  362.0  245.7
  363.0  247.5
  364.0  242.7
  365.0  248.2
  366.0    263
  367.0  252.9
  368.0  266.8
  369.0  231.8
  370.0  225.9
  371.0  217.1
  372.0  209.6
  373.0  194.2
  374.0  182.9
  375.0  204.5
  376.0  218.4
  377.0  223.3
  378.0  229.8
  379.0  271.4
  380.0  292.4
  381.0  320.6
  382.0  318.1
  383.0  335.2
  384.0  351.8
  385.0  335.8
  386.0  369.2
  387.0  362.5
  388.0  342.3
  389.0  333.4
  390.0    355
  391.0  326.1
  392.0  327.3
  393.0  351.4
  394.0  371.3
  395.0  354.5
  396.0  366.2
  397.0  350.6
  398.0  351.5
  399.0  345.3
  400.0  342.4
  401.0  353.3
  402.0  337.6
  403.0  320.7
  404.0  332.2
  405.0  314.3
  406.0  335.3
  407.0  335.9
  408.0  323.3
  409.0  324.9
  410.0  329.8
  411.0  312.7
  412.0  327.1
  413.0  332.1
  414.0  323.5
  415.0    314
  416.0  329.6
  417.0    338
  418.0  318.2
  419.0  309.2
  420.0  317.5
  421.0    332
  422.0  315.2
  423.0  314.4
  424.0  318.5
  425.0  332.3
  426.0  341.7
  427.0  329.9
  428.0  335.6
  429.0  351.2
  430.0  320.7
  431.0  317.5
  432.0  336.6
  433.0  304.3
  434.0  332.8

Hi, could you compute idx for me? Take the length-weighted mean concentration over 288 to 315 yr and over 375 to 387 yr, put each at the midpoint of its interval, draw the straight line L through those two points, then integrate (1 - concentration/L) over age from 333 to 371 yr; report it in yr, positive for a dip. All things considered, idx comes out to 8.1 yr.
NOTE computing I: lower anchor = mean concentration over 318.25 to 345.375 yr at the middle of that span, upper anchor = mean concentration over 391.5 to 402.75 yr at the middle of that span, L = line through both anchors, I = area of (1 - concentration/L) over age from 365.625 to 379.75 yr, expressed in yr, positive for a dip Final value 4.8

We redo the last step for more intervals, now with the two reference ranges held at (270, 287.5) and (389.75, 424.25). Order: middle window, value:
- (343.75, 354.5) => 4.1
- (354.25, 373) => 6.7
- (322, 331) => 0.6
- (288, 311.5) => 1.2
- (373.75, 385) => 2.5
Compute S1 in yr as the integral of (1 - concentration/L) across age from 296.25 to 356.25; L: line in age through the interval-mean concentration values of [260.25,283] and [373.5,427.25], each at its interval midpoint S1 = 8.58 yr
